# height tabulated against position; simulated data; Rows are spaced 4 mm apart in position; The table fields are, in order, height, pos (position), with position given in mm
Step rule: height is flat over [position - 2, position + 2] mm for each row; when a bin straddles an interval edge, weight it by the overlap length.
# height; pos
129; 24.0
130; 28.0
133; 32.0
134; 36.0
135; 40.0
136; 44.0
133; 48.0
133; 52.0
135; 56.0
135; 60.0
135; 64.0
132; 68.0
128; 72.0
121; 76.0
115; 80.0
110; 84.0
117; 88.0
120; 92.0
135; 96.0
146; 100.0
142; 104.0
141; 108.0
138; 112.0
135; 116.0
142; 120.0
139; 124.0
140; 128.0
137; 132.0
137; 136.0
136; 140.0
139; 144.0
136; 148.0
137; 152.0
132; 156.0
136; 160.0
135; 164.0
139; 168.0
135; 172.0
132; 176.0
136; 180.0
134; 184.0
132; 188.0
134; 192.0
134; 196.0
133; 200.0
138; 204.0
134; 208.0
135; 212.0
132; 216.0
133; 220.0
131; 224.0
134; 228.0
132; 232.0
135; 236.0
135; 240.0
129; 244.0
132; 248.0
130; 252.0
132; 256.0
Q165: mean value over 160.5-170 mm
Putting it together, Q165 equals 137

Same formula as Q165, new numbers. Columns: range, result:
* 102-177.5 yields 137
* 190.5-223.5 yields 134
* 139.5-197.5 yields 135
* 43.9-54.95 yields 134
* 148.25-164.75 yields 135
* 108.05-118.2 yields 137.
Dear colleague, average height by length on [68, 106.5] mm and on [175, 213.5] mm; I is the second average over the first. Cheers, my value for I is 1.06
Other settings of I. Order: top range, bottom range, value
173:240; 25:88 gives 1.03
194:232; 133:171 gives 0.98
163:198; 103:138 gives 0.97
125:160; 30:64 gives 1.02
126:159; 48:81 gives 1.05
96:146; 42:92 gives 1.09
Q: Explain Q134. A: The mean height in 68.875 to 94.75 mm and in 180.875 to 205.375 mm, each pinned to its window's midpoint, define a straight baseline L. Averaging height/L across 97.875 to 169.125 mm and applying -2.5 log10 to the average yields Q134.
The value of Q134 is -0.10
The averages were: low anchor 120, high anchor 134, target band 138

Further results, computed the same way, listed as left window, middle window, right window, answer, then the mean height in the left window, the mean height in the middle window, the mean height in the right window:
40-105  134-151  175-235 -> -0.043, 130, 137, 134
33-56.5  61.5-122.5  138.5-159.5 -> 0.037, 134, 131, 136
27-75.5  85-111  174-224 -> 0.004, 133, 133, 134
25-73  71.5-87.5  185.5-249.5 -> 0.137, 133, 117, 133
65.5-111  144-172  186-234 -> -0.039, 128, 136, 134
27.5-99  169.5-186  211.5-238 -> -0.021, 129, 134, 133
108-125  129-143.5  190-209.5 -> 0.005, 139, 137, 135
